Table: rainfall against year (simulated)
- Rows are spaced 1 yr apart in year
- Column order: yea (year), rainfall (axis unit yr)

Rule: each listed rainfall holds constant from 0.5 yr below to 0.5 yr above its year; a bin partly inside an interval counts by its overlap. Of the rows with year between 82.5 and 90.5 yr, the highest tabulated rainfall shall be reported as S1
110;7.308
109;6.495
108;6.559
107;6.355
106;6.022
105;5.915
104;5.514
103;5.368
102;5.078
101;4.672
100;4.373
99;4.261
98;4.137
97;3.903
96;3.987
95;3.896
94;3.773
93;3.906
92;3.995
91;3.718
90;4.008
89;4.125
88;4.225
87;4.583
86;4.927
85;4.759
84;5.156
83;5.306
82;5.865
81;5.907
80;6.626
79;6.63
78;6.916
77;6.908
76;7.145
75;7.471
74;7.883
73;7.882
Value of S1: 5.306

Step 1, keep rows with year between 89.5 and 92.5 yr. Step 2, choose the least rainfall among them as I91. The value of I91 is 3.718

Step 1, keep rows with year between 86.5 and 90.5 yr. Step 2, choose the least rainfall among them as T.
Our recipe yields 4.008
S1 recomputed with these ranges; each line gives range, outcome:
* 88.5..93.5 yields 4.125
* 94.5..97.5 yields 3.987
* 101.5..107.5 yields 6.355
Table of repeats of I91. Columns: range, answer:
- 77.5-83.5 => 5.306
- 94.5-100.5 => 3.896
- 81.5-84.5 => 5.156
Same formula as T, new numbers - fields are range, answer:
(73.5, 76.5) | 7.145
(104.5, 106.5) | 5.915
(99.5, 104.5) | 4.373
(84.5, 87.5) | 4.583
